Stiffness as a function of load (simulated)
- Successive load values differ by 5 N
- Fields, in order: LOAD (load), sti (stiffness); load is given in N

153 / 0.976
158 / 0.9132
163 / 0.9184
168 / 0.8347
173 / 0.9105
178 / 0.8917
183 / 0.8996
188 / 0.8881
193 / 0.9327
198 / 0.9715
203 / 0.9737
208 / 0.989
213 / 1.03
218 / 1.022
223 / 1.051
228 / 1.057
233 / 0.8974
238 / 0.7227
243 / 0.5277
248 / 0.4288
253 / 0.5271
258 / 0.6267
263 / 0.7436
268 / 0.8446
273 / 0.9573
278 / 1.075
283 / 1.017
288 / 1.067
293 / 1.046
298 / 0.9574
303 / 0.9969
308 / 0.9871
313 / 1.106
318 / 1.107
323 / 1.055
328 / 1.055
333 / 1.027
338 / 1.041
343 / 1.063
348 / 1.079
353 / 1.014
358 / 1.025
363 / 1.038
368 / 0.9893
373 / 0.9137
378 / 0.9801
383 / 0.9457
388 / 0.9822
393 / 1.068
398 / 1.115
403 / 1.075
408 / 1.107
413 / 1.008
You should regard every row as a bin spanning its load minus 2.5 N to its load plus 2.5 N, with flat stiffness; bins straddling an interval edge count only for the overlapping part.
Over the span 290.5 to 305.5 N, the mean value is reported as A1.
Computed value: 1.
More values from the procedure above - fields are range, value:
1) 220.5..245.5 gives 0.851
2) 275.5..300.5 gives 1.03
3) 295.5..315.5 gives 1.01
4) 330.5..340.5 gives 1.03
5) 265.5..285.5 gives 0.973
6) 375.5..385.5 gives 0.963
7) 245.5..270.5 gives 0.634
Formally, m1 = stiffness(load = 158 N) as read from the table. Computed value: 0.9132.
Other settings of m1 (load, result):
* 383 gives 0.9457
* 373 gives 0.9137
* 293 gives 1.046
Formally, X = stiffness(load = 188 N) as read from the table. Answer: 0.8881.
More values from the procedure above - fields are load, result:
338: 1.041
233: 0.8974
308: 0.9871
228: 1.057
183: 0.8996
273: 0.9573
